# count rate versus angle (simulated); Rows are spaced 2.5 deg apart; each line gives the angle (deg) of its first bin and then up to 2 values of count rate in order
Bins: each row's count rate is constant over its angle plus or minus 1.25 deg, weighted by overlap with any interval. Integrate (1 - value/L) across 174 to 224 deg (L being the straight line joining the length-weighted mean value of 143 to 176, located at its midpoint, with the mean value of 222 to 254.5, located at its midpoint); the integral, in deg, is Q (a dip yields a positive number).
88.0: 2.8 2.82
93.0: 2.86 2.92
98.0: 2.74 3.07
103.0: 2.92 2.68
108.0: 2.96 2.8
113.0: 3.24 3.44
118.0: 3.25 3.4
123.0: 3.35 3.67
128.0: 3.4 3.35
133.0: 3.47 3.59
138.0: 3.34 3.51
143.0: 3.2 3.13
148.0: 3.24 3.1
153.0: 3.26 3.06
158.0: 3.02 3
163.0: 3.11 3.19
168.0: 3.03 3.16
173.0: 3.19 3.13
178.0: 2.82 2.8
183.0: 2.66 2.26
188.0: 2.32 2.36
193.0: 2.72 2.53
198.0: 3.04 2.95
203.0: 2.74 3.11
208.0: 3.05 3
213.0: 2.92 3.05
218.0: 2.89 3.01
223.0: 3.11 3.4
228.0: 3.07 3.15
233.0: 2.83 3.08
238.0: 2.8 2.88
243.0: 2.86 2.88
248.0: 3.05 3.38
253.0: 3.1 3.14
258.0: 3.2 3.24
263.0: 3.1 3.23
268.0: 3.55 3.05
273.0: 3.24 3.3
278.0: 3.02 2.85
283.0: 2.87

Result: 4.2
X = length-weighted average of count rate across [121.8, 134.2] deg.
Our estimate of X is 3.45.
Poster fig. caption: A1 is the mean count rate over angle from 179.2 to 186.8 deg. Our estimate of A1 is 2.57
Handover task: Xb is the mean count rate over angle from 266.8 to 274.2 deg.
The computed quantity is 3.28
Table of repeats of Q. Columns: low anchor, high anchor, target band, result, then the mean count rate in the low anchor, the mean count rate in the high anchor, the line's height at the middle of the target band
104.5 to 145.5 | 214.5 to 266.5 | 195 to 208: 0.96 deg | 3.29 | 3.07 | 3.14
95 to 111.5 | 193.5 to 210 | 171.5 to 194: 1.50 deg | 2.87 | 2.9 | 2.89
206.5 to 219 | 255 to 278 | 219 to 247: 0.61 deg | 2.99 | 3.22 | 3.07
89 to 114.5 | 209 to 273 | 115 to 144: -4.68 deg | 2.91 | 3.08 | 2.94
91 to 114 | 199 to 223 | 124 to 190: -3.79 deg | 2.9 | 2.98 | 2.94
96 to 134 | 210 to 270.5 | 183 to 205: 3.39 deg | 3.18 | 3.08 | 3.12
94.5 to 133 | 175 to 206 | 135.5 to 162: -2.25 deg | 3.16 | 2.71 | 2.95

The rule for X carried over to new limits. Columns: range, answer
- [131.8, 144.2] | 3.42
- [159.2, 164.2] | 3.05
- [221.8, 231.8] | 3.18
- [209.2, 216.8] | 2.99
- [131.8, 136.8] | 3.53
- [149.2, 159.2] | 3.11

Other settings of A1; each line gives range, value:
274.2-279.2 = 3.16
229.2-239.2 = 2.97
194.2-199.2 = 2.78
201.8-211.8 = 2.98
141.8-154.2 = 3.19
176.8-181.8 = 2.81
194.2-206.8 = 2.87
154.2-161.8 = 3.03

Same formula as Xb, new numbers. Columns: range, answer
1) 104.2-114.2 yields 2.92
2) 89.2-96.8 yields 2.87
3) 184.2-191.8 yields 2.32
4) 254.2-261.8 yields 3.19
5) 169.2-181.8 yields 3.02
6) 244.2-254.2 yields 3.1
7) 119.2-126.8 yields 3.47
